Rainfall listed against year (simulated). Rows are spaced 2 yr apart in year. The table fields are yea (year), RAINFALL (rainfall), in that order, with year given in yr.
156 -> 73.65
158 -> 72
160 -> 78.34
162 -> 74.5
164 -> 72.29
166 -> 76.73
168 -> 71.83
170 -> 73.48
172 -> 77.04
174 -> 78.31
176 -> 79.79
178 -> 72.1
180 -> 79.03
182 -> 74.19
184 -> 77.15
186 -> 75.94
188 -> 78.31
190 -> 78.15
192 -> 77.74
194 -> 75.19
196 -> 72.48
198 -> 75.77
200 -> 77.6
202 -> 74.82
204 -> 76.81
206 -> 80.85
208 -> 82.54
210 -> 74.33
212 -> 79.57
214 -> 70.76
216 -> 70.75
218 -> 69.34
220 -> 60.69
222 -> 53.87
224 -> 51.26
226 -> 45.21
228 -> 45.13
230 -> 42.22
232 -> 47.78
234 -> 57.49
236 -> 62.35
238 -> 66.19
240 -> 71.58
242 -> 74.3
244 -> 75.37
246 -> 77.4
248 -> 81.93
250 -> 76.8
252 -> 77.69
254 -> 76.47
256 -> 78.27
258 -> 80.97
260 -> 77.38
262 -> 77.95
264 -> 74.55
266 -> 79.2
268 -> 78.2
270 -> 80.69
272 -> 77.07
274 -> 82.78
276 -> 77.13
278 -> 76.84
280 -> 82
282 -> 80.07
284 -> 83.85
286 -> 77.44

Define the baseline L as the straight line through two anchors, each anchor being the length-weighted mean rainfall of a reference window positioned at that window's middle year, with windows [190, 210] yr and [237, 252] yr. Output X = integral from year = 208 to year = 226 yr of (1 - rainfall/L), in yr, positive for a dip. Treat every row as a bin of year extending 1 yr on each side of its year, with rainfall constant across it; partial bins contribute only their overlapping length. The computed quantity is 2.4 yr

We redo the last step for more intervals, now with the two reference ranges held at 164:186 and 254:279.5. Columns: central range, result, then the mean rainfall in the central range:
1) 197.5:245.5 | 6.8 yr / 66.1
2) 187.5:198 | 0.0 yr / 76.2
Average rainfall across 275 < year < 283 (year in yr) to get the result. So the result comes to 79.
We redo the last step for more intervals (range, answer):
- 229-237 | 52.5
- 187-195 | 77.3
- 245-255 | 78.1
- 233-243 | 66.4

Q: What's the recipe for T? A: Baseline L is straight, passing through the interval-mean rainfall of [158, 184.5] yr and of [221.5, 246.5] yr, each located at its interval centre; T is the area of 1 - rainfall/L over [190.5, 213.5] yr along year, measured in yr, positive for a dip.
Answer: -3.27 yr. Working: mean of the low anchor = 75.6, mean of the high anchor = 59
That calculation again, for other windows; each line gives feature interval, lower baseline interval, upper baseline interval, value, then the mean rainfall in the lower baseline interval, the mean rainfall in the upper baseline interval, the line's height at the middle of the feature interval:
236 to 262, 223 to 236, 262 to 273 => -4.89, 49.3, 77.9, 64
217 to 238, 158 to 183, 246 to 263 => 6.32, 75.5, 78.4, 77.4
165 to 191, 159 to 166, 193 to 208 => -0.16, 75.3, 76.6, 75.8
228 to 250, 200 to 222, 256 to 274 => 3.14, 73.3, 78.5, 76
